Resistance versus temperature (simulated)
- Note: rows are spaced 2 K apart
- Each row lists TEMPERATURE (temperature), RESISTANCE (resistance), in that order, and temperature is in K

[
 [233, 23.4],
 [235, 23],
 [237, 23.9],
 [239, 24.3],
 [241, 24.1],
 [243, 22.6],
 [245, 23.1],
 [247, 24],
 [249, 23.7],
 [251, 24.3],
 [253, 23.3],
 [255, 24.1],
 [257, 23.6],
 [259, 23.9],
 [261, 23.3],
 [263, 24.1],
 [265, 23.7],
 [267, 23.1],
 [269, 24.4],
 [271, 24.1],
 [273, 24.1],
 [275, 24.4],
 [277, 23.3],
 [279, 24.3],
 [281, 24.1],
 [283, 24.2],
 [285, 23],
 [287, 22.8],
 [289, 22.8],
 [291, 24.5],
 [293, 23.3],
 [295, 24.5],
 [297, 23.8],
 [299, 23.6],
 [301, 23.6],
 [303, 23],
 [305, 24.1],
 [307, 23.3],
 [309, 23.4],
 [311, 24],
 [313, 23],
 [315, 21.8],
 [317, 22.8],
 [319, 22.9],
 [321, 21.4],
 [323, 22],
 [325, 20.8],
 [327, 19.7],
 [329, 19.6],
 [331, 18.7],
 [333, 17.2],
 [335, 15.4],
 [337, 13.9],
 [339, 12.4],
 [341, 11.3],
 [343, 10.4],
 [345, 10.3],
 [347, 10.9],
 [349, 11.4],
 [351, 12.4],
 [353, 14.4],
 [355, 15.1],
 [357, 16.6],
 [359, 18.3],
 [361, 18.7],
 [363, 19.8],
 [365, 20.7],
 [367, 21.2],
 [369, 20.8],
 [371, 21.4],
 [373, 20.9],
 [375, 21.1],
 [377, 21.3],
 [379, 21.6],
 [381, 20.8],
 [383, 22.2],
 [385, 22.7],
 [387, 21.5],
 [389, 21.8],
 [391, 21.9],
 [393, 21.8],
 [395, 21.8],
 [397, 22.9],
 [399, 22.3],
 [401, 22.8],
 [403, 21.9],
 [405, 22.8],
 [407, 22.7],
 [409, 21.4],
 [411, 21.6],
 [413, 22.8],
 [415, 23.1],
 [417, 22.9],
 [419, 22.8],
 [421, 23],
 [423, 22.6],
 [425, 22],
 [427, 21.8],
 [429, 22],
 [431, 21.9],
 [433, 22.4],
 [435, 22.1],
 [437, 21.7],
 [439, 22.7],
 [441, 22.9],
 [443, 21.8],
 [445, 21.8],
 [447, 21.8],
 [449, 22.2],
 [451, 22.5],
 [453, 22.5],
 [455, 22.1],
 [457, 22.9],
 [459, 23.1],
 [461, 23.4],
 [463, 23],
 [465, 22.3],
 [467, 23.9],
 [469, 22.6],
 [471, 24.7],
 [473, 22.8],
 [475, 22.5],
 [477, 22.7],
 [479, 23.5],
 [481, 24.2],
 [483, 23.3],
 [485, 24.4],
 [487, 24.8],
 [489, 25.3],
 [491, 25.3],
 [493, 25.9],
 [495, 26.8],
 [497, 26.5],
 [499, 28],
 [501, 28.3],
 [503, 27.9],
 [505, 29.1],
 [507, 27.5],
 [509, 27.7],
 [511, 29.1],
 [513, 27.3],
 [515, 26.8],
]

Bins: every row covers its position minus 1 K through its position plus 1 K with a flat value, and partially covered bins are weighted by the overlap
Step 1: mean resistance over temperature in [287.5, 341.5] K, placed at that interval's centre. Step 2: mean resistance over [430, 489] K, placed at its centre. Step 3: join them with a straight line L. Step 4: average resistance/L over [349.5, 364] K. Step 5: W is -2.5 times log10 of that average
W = 0.31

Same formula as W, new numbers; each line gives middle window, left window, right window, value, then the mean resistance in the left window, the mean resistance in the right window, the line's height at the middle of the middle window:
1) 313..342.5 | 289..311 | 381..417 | 0.25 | 23.7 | 22.2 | 23.3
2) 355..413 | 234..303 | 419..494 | 0.10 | 23.7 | 23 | 23.3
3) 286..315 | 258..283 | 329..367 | -0.15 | 23.9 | 15.2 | 20.5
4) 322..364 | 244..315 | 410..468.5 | 0.43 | 23.7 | 22.5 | 23.2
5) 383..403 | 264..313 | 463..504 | 0.10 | 23.7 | 24.7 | 24.3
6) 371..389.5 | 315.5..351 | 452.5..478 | -0.15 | 16.5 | 23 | 18.8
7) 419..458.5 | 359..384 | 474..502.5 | 0.05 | 20.8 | 25.2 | 23.3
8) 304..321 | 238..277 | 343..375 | -0.15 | 23.8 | 16.8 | 20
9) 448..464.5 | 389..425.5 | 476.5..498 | 0.06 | 22.4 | 24.8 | 23.9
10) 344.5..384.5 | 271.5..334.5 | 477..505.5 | 0.29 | 22.7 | 25.8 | 23.7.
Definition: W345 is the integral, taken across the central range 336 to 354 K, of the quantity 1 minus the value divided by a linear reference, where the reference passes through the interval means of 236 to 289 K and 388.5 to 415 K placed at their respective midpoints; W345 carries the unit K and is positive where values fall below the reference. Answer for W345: 8.6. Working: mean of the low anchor 23.7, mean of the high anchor 22.2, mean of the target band 11.9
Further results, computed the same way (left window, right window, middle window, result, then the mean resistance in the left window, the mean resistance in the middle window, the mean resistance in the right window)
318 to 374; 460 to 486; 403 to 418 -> -1.6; 17.1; 22.4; 23.3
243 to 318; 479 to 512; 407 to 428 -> 2.5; 23.6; 22.4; 26.4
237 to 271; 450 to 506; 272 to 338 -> 4.6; 23.7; 22.2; 24.4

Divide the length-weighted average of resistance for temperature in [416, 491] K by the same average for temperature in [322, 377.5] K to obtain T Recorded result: 1.3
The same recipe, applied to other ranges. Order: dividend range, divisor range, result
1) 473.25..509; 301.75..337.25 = 1.21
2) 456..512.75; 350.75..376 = 1.34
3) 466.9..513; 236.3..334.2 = 1.11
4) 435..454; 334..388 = 1.28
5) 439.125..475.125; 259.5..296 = 0.96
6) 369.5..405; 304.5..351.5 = 1.21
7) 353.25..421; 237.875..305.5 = 0.89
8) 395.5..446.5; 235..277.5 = 0.94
